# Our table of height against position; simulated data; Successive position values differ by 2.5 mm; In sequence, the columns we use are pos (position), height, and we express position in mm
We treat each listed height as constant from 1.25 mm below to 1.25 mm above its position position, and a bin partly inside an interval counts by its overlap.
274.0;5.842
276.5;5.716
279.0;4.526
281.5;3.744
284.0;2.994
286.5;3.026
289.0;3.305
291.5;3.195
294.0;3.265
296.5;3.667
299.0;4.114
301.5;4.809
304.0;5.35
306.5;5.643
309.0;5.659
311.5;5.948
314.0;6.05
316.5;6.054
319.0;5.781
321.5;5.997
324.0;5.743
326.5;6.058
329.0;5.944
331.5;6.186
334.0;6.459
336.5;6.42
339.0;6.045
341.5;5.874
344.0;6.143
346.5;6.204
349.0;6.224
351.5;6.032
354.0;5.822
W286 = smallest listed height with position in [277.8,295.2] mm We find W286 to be 2.994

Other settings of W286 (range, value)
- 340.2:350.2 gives 5.874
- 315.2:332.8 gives 5.743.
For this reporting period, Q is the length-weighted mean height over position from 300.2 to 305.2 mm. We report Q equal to 5.07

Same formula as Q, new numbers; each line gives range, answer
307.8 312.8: 5.81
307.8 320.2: 5.9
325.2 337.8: 6.21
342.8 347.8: 6.17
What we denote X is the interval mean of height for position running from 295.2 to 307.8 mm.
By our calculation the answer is 4.71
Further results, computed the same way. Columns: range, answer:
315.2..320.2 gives 5.92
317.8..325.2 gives 5.84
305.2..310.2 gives 5.65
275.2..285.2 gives 4.26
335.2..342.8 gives 6.12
